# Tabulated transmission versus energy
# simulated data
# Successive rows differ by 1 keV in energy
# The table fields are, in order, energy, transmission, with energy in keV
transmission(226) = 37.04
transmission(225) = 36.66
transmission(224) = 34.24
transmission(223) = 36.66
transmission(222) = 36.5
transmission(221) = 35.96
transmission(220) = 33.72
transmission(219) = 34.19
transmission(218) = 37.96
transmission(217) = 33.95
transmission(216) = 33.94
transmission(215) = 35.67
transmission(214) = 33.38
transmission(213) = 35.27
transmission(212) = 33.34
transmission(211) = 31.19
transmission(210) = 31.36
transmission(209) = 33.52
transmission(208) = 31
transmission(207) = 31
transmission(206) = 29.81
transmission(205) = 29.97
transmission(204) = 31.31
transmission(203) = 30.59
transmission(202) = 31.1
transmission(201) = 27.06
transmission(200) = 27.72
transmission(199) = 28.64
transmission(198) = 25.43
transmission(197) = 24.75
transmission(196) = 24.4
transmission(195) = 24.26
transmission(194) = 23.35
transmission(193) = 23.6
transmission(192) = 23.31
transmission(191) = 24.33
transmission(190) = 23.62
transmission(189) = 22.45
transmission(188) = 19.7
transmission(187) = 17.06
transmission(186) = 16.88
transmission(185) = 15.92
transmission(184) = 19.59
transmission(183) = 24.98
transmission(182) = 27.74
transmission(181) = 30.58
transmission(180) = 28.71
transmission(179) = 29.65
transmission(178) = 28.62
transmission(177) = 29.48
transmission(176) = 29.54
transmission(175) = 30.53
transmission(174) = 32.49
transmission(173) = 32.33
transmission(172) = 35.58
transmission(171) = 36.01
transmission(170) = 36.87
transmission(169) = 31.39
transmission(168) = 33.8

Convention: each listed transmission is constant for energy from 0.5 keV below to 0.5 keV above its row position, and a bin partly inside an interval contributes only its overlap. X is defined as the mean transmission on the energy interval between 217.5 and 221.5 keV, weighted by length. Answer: 35.5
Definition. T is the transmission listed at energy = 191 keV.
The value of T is 24.33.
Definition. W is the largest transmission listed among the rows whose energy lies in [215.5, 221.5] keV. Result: 37.96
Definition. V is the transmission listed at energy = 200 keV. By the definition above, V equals 27.72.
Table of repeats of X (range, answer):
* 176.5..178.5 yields 29.1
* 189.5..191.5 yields 24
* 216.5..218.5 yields 36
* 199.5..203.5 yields 29.1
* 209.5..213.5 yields 32.8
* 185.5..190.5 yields 19.9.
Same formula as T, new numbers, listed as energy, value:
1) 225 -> 36.66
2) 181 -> 30.58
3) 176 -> 29.54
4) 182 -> 27.74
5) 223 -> 36.66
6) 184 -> 19.59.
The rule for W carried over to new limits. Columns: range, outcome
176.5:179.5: 29.65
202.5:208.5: 31.31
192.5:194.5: 23.6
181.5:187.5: 27.74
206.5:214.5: 35.27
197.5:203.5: 31.1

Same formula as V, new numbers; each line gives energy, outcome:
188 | 19.7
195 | 24.26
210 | 31.36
